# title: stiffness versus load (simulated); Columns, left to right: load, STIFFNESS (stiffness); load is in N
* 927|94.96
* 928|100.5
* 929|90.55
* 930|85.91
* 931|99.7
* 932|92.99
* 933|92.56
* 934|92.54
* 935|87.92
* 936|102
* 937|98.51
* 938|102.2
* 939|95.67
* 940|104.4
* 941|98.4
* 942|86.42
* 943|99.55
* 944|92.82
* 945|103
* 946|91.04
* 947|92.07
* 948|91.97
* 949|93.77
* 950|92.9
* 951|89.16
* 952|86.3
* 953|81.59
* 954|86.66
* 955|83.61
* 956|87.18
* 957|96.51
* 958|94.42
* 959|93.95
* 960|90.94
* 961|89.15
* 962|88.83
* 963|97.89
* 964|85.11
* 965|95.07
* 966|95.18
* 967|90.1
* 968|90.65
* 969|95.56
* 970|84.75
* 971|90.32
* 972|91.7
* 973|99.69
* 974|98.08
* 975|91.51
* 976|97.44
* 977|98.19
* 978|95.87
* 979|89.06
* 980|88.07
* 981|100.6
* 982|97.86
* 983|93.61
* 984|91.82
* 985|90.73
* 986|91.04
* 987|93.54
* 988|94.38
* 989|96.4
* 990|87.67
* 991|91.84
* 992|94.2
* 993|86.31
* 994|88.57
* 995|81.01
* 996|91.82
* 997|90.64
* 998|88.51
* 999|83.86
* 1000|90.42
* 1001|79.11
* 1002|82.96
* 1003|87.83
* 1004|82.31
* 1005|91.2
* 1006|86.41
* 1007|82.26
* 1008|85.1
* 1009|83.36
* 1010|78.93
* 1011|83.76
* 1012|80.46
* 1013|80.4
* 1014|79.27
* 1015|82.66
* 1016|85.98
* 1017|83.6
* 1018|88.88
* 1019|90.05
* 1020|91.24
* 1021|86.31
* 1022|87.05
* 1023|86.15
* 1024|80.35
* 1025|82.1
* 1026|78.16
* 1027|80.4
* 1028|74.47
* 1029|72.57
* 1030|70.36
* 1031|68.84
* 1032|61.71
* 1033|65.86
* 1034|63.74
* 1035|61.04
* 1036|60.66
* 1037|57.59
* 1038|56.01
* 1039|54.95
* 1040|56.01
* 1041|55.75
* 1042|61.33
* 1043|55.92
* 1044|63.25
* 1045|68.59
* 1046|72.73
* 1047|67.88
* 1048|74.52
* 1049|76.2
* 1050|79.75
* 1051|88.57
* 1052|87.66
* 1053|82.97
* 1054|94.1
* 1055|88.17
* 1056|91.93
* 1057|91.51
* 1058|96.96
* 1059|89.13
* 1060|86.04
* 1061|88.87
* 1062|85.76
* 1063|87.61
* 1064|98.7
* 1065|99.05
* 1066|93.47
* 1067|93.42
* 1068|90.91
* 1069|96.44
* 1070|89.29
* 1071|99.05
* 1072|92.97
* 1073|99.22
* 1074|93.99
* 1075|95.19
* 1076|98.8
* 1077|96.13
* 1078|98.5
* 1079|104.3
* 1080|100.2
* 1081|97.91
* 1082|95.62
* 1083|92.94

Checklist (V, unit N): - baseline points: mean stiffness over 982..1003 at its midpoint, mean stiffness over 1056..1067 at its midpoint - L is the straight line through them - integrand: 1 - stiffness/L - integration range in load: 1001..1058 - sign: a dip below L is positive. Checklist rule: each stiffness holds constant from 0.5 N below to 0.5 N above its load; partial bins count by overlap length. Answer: 8.5 N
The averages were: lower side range 89.6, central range 77.2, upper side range 91.8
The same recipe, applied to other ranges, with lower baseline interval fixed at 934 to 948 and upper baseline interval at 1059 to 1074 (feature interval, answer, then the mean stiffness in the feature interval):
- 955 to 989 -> 0.9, 92.9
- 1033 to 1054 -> 5.7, 67.9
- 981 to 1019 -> 2.9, 87.5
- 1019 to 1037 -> 3.7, 74.7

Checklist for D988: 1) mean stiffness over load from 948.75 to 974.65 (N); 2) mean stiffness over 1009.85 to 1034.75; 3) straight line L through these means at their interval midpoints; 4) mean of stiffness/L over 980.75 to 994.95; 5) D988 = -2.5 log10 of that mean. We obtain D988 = -0.08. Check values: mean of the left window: 91.1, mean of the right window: 79.2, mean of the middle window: 92.2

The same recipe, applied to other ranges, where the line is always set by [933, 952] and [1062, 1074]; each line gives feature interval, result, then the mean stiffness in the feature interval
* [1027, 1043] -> 0.44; 63.1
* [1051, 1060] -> 0.05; 90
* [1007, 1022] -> 0.12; 84.3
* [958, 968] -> 0.03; 91.9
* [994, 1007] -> 0.10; 86.3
